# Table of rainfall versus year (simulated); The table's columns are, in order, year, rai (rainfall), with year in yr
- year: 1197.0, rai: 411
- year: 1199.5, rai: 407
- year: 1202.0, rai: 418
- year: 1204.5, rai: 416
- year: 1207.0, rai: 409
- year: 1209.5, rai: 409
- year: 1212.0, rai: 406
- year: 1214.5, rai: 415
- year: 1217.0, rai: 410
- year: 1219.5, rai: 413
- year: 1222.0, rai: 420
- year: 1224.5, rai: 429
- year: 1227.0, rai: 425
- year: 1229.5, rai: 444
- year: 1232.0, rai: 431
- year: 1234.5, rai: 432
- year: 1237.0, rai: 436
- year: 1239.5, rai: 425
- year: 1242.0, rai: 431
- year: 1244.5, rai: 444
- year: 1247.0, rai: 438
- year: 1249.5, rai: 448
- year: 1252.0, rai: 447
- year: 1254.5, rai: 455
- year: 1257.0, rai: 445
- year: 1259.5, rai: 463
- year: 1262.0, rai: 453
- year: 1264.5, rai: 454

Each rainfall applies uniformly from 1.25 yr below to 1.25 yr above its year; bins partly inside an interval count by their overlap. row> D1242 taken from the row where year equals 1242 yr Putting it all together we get 431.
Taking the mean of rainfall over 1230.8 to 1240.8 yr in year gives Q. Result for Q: 431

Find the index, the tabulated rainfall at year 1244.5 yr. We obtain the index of 444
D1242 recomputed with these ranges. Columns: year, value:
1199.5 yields 407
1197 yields 411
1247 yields 438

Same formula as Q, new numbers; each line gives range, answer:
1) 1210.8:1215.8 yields 411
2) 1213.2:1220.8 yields 413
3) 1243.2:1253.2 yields 444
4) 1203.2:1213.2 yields 410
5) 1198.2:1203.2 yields 412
